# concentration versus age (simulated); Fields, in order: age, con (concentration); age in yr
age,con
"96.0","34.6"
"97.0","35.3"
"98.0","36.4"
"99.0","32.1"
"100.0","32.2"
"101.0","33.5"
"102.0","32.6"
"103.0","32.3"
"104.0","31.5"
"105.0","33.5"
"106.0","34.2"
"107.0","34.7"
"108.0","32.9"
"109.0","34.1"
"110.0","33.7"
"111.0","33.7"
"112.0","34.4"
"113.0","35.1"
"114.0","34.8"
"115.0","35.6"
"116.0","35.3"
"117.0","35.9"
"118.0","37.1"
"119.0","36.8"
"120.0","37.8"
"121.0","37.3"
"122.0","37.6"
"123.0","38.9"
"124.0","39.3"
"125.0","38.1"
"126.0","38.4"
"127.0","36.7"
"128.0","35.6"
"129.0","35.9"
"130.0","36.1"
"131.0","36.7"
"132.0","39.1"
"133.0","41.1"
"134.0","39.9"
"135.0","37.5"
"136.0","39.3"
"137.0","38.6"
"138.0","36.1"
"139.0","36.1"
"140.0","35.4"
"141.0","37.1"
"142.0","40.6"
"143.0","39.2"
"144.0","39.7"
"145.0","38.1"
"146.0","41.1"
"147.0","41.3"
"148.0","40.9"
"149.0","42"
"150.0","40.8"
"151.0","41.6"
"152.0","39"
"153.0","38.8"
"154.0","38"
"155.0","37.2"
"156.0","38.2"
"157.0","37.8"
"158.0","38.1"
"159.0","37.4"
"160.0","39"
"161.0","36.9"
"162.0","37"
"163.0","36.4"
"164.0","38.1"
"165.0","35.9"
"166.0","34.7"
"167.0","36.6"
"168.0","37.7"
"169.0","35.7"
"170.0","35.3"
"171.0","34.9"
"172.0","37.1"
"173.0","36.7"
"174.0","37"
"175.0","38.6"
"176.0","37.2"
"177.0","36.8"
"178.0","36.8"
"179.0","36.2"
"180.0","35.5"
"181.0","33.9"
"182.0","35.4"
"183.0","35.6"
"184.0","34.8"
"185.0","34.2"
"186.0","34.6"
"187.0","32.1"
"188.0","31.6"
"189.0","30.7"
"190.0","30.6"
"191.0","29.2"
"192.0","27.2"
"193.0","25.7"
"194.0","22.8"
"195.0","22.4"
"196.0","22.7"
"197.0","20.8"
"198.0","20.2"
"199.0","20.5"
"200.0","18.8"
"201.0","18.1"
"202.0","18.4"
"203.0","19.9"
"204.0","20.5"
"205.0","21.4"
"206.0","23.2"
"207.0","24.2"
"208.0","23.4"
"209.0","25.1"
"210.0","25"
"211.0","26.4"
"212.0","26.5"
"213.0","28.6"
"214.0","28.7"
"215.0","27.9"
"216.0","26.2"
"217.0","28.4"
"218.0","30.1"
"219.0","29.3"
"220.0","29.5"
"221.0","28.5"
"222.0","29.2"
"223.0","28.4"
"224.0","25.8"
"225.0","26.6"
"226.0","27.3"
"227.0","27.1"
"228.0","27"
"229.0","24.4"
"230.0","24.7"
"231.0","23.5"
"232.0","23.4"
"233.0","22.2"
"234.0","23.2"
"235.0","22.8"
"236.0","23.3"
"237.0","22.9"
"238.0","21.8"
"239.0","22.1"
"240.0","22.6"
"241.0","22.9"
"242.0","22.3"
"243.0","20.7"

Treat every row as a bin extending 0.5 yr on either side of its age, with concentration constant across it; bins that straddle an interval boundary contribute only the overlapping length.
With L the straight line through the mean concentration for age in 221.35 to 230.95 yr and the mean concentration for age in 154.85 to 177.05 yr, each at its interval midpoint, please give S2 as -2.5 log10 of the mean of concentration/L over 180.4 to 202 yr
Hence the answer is 0.191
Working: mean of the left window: 37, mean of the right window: 26.6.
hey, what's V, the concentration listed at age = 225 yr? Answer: 26.6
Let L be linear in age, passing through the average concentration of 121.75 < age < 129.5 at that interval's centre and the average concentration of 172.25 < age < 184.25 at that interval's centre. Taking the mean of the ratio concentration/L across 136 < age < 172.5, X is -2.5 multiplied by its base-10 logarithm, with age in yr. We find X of -0.03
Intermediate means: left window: 37.6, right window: 36.3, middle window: 38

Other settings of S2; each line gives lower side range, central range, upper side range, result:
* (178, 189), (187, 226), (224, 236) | 0.15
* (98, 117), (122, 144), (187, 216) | -0.21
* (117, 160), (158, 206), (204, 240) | 0.02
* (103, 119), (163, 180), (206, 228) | -0.20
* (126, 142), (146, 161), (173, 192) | -0.09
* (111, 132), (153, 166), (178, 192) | -0.08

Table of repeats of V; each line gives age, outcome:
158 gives 38.1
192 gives 27.2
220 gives 29.5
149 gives 42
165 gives 35.9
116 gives 35.3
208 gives 23.4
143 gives 39.2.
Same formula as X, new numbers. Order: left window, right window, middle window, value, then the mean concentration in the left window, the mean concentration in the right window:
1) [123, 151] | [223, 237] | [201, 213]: 0.21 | 38.6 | 24.8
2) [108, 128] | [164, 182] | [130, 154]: -0.08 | 36.2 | 36.3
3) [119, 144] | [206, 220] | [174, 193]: -0.10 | 37.9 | 26.9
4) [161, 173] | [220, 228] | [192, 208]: 0.41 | 36.4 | 27.6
